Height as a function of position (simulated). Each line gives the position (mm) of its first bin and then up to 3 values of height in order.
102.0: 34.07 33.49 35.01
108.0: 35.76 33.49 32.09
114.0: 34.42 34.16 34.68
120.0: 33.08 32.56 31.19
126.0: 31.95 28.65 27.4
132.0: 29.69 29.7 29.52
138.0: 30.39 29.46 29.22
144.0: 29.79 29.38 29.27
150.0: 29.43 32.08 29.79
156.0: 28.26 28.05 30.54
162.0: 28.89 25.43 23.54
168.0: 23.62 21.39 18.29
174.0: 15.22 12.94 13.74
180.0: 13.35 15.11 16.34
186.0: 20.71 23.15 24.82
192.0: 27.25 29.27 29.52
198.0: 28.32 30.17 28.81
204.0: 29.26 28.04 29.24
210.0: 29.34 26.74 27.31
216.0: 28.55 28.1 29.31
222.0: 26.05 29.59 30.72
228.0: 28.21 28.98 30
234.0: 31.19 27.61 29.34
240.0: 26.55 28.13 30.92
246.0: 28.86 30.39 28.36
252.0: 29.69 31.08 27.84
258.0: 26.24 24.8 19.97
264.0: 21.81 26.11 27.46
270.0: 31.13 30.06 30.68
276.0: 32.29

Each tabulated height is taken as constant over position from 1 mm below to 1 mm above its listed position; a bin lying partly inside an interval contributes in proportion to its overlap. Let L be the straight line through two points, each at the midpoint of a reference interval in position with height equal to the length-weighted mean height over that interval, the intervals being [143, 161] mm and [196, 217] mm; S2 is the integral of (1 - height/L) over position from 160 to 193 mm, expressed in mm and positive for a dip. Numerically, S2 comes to 9.8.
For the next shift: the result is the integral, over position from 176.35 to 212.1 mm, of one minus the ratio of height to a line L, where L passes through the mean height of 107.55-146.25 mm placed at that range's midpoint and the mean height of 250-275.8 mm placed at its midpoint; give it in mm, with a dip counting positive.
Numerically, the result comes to 6.1 mm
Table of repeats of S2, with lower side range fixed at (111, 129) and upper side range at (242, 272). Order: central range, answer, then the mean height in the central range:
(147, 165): 1.2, 29.1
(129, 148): 1.5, 29.4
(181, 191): 3.4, 20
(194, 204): 0.2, 29.2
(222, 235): -0.4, 29.5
